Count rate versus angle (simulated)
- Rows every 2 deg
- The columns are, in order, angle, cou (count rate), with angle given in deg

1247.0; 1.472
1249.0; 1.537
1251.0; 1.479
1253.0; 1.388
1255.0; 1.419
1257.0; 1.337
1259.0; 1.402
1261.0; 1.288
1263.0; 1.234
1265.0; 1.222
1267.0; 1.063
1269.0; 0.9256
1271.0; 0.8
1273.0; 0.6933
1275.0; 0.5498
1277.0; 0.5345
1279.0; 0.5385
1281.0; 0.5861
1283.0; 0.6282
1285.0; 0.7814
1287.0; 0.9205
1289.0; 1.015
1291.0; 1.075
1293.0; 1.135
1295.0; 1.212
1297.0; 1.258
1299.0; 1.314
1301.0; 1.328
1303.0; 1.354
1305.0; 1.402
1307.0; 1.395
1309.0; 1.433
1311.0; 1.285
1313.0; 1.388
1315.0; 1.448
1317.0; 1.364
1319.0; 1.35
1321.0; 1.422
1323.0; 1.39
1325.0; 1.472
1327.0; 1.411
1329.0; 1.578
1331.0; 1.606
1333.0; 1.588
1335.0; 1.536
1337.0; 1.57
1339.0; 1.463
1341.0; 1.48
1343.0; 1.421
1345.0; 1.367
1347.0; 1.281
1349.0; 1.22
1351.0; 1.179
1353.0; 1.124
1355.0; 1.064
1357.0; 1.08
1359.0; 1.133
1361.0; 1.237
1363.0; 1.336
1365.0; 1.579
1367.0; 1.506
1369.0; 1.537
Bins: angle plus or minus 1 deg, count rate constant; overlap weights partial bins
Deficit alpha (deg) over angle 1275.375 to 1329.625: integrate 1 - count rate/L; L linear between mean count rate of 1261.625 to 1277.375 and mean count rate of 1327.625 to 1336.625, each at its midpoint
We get 4.2 deg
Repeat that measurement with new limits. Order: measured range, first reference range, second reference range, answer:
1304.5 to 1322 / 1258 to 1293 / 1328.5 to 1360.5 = -3.66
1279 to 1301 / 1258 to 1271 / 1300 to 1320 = 5.13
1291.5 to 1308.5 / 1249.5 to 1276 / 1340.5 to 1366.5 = -1.42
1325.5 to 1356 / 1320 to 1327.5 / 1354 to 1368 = -0.76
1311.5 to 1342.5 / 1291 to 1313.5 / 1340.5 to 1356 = -4.51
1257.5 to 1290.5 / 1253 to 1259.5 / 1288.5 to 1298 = 9.88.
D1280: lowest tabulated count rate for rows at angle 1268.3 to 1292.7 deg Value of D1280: 0.5345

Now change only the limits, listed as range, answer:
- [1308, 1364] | 1.064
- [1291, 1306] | 1.075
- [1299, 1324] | 1.285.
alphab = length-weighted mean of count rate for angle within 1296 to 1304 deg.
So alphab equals 1.31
